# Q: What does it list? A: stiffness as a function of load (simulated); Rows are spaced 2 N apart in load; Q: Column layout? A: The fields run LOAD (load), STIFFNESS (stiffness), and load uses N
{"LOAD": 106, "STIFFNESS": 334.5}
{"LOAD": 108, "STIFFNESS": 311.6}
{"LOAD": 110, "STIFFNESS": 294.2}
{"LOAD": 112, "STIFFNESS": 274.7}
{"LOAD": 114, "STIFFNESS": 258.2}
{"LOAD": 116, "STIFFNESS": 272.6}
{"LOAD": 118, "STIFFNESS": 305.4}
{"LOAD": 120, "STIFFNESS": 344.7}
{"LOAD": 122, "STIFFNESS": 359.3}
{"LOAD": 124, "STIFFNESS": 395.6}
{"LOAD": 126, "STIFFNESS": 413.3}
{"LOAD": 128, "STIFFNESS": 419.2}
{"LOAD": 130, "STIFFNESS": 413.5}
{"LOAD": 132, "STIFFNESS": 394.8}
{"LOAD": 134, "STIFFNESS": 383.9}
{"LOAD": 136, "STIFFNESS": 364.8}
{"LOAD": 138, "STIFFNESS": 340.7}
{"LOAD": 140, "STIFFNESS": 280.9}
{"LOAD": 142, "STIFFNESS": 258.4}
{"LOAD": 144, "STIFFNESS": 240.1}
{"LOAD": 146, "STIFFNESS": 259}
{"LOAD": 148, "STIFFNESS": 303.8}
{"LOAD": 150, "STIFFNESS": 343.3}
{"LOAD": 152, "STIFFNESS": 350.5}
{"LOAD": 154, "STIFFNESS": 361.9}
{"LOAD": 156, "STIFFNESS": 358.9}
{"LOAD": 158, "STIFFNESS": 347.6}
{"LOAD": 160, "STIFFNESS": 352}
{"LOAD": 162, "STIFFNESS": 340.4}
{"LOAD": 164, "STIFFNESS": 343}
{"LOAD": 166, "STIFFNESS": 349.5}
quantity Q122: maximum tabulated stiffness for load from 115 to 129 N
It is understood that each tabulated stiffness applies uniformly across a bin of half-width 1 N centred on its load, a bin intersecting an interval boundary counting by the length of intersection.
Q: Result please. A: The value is 419.2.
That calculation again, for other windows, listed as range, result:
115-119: 305.4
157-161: 352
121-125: 395.6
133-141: 383.9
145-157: 361.9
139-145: 280.9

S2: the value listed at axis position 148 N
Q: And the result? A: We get 303.8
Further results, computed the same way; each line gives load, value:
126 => 413.3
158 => 347.6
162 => 340.4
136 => 364.8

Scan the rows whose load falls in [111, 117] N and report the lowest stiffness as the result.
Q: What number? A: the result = 258.2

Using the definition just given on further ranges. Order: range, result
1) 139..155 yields 240.1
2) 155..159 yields 347.6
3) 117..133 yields 305.4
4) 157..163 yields 340.4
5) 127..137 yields 364.8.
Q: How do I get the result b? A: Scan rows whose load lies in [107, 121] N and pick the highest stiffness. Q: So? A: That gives 344.7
